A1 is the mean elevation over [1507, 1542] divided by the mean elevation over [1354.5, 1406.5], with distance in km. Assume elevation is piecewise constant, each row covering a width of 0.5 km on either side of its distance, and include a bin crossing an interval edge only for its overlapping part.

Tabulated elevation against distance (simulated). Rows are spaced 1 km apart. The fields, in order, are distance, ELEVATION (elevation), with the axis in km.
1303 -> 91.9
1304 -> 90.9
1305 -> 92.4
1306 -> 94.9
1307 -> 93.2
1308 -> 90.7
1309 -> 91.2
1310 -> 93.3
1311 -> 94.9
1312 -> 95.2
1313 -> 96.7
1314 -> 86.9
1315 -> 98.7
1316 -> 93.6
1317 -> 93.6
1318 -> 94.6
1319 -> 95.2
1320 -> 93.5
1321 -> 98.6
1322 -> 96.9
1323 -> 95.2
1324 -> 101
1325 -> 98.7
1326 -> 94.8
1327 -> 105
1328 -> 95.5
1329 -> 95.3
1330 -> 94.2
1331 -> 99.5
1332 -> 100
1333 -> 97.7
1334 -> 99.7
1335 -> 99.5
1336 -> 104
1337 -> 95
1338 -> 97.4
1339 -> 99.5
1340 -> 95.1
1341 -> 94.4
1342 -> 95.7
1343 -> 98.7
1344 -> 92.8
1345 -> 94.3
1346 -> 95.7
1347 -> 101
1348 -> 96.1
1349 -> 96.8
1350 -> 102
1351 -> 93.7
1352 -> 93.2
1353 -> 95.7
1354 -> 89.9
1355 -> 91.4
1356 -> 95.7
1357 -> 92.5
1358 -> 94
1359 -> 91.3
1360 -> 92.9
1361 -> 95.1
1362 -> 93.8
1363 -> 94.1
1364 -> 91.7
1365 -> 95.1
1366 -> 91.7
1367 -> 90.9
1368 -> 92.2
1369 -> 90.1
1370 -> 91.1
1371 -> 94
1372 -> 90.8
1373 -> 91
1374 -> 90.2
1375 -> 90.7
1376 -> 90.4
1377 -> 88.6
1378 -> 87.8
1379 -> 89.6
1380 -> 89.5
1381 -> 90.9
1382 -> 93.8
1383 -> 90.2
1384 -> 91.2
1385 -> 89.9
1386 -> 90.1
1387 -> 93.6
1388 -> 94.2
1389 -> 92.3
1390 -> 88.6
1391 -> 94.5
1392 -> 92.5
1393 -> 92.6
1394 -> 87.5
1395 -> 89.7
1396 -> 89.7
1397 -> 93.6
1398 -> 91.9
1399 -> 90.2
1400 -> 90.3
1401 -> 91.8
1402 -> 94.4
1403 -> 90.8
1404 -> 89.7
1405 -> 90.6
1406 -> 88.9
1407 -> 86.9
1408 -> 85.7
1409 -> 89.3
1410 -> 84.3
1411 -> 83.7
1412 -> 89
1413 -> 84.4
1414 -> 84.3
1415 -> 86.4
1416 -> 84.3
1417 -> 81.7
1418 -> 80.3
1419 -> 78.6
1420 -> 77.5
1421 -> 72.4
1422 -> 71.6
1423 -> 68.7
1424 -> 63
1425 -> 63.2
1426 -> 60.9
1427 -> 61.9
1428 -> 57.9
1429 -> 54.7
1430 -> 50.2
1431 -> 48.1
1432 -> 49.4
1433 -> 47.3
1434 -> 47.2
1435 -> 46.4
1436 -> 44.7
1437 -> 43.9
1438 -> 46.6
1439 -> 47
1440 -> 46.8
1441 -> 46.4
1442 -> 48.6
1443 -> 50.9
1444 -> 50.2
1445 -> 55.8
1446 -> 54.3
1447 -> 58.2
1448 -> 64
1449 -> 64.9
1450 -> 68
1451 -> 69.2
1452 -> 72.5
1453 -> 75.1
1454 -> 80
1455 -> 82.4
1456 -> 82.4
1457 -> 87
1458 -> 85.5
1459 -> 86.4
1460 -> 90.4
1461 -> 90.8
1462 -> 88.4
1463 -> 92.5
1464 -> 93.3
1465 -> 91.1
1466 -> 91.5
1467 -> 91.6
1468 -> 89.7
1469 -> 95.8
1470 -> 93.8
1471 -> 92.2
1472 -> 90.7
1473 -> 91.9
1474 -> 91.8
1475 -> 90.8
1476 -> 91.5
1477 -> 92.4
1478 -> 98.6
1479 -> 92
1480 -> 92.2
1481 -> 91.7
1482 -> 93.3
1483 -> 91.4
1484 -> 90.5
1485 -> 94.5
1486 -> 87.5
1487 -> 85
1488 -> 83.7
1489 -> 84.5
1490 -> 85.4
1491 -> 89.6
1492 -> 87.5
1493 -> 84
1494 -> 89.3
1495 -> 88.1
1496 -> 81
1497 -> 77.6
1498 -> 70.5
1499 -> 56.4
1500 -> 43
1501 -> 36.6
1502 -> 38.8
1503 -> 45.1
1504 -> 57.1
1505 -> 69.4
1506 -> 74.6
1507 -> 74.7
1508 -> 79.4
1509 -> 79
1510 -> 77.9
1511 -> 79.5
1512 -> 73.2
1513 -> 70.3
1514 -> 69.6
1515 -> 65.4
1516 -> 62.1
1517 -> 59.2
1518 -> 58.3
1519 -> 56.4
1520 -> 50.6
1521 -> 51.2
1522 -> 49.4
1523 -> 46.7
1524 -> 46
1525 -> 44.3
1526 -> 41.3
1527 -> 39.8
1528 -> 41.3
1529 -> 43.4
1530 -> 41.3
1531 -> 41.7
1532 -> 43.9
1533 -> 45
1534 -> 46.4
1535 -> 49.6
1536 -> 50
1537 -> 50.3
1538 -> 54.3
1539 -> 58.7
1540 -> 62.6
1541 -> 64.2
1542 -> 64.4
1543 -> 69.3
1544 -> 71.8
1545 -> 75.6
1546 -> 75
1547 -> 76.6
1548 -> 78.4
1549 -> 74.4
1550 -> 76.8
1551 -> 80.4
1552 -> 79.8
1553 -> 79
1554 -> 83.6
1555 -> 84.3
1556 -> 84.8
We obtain 0.61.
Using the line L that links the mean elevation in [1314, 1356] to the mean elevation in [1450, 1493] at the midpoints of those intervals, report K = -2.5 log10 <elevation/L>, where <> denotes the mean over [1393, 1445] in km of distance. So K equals 0.27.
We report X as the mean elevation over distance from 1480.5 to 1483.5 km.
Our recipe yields 92.1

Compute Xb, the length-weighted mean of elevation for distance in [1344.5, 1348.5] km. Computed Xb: 96.8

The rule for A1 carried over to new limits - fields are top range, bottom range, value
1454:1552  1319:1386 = 0.77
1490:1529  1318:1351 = 0.65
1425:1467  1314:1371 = 0.69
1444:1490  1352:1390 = 0.92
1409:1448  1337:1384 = 0.67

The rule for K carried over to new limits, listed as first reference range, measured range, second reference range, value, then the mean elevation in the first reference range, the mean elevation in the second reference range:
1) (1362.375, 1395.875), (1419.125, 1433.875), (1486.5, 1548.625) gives 0.32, 91.2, 63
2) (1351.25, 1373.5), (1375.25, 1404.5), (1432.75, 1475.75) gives -0.05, 92.7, 72.8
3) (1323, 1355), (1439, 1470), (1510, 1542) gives -0.07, 97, 54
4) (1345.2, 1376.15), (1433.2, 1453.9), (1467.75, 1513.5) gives 0.47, 93.4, 80.7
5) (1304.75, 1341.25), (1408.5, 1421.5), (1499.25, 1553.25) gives -0.04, 96.1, 59.8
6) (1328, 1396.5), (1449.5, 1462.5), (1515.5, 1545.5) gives -0.15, 93.6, 52.6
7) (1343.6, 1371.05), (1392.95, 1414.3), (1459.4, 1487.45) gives 0.05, 93.9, 91.7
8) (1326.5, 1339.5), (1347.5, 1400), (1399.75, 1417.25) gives 0.01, 98.6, 87.6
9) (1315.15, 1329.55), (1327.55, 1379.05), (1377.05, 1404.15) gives 0.00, 96.6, 91.1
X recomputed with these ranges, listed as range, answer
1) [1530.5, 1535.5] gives 45.3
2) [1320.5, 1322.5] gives 97.8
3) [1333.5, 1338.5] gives 99.1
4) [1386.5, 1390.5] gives 92.2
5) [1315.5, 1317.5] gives 93.6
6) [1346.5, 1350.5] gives 99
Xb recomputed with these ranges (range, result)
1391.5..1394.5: 90.9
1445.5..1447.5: 56.2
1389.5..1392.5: 91.9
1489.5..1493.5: 86.6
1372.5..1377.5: 90.2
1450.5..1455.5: 75.8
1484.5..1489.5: 87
